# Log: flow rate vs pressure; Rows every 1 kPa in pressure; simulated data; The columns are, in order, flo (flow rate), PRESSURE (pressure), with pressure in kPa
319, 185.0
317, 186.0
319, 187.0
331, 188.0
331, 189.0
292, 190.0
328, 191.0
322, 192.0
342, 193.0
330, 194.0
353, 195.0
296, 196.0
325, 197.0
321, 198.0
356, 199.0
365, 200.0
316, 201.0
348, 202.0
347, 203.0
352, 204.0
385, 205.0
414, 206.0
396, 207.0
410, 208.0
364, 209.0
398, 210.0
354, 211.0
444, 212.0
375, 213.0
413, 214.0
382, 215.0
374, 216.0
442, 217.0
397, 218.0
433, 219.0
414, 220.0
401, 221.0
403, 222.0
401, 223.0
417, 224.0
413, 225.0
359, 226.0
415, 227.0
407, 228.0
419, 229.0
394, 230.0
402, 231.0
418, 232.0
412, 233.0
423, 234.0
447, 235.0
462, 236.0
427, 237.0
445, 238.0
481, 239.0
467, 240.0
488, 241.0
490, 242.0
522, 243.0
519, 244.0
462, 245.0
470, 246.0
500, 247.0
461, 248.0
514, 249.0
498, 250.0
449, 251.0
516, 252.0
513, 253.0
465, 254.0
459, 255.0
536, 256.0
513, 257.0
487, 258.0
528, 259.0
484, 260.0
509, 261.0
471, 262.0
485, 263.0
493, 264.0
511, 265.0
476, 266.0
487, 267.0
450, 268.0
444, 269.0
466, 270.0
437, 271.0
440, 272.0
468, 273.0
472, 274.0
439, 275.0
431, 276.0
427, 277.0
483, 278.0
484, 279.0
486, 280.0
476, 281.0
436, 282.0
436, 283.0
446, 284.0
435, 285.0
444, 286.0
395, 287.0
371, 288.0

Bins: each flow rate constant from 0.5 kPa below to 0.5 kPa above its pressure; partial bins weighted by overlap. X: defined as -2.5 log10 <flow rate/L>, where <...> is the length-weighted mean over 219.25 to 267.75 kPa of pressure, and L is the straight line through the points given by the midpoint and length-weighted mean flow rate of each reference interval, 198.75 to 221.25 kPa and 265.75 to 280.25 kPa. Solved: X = -0.09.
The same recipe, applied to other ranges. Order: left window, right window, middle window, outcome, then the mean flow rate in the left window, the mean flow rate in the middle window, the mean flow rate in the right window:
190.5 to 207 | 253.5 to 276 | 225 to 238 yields -0.015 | 345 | 416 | 477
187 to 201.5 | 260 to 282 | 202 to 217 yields -0.089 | 329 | 387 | 468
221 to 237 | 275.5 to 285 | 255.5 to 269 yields -0.123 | 413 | 493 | 455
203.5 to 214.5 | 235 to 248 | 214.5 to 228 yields 0.050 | 391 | 404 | 476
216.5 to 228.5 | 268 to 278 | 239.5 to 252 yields -0.144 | 408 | 488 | 449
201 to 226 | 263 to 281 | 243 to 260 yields -0.126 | 393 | 494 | 465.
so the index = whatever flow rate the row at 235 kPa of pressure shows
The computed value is 447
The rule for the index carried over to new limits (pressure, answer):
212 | 444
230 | 394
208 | 410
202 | 348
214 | 413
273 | 468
